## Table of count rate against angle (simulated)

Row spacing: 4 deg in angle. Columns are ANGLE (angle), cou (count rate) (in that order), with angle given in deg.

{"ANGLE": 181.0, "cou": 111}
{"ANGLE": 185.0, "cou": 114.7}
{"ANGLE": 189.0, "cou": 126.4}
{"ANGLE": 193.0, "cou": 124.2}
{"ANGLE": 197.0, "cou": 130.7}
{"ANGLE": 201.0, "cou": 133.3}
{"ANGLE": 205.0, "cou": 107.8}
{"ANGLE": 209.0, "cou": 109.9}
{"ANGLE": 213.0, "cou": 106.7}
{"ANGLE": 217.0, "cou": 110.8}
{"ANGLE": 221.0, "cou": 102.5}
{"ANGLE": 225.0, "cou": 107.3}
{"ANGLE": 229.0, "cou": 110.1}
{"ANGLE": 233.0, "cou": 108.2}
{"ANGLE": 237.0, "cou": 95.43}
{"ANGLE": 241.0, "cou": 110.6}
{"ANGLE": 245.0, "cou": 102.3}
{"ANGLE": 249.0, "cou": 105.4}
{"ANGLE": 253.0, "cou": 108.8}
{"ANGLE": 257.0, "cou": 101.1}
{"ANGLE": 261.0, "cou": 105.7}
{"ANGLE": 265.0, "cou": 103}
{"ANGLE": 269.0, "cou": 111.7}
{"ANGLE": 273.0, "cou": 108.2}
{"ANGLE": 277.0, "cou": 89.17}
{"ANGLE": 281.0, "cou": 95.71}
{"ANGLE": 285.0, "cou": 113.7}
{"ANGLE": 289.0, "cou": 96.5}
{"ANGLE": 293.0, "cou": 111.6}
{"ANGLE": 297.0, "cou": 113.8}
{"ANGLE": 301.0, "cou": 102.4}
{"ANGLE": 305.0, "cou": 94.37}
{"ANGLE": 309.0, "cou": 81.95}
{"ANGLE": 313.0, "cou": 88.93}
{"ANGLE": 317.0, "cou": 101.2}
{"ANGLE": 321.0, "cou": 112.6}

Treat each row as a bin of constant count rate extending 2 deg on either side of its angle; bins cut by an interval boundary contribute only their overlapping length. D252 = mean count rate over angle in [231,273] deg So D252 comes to 105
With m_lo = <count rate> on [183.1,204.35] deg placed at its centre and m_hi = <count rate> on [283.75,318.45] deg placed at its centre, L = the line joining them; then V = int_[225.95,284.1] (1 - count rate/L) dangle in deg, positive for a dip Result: 3.4 deg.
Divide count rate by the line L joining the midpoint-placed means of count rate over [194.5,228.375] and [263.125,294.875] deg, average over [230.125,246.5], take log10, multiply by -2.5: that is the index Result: 0.052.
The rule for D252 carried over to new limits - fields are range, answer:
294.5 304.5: 106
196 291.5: 107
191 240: 112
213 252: 106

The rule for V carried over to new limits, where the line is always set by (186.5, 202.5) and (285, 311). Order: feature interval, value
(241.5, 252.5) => 0.9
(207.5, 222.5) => 1.9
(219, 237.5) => 2.1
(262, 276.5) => 0.4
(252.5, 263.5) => 0.7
